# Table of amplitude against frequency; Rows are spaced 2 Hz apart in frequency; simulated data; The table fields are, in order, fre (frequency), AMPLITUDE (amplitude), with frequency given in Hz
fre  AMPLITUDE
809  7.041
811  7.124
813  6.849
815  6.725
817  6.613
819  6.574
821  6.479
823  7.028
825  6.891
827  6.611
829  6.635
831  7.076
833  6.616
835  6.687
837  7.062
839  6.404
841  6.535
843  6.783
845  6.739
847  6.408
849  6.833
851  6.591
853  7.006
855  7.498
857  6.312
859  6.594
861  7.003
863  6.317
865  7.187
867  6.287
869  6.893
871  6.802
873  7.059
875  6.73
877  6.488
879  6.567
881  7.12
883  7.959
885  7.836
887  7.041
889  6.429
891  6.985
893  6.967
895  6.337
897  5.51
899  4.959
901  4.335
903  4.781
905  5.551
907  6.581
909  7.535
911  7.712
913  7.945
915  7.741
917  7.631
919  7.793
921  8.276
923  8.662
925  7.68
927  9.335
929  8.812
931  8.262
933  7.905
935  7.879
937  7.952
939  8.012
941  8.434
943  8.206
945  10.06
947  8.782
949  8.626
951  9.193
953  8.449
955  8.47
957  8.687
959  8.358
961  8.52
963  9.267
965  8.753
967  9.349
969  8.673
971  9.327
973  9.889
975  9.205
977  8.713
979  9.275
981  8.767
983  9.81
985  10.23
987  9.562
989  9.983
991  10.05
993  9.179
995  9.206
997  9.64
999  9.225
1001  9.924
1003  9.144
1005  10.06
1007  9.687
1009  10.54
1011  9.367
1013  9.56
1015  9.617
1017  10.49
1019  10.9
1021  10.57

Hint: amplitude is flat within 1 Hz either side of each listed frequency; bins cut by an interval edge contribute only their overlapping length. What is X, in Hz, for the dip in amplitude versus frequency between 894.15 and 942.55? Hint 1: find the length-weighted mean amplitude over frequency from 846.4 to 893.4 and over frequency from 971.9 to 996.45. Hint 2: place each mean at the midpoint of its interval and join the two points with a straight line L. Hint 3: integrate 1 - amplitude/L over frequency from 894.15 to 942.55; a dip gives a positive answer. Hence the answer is 4.1 Hz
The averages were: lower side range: 6.87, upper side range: 9.49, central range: 7.33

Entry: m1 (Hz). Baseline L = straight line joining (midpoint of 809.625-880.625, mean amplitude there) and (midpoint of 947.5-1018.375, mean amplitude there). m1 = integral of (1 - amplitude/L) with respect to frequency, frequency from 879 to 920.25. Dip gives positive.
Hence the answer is 5.5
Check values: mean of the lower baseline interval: 6.75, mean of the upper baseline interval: 9.34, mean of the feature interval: 6.74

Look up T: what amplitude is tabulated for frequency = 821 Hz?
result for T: 6.479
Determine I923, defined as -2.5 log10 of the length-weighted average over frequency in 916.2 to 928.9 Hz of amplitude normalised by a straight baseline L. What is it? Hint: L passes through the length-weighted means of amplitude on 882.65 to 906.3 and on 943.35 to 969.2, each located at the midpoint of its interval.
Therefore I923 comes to -0.12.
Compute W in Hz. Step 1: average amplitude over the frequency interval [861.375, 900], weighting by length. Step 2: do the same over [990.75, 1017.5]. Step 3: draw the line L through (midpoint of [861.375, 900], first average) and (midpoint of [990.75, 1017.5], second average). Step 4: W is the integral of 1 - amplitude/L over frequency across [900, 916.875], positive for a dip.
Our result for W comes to 1.87 Hz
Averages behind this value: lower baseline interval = 6.71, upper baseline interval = 9.67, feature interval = 6.58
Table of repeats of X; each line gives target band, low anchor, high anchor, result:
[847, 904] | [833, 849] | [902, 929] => 3.78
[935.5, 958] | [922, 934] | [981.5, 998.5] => 0.52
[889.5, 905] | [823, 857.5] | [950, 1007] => 4.12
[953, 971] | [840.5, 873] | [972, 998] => 0.47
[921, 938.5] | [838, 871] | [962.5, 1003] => -0.03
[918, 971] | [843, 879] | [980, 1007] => -0.16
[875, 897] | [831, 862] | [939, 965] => 1.73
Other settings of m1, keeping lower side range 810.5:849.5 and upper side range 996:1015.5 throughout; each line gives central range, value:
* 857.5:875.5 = 1.44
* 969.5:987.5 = -0.34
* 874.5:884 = 0.72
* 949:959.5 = 0.20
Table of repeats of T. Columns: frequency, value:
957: 8.687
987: 9.562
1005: 10.06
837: 7.062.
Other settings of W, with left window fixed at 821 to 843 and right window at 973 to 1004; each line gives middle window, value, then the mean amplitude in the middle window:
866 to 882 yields 1.6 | 6.74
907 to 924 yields 0.8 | 7.83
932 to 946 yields 0.4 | 8.35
